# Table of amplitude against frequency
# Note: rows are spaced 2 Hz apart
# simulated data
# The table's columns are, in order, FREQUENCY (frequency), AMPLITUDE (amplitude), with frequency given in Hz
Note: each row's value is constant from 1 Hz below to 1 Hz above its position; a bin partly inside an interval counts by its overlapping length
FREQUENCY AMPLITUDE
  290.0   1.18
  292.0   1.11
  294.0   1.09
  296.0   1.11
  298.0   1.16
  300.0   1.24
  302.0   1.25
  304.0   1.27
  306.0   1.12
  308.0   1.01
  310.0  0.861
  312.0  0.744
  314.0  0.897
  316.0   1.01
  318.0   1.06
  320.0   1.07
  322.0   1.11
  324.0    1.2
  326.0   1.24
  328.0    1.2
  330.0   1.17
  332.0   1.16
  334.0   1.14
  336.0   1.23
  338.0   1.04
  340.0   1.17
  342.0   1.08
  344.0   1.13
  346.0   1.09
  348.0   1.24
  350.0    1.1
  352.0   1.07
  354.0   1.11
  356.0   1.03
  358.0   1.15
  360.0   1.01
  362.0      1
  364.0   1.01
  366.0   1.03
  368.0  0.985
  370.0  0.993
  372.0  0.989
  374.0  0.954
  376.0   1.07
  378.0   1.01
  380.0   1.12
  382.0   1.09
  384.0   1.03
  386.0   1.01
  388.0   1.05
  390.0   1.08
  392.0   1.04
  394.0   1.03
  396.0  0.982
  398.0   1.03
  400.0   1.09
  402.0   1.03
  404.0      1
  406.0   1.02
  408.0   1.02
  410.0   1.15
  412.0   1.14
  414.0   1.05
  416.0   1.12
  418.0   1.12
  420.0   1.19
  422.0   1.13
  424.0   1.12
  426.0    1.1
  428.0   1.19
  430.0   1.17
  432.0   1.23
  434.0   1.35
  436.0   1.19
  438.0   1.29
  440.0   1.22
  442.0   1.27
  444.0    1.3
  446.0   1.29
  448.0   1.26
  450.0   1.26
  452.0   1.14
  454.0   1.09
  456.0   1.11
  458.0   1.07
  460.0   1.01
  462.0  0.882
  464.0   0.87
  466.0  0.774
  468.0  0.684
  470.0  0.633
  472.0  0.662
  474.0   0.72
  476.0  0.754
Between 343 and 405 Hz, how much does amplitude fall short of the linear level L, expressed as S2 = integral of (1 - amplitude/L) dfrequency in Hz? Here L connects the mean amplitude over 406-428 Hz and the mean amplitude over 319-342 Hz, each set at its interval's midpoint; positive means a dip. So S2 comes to 4.56 Hz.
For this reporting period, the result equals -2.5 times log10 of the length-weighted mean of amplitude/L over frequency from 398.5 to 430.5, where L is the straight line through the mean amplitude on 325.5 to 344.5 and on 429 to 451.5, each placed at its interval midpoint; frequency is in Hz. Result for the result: 0.12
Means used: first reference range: 1.15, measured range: 1.1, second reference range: 1.25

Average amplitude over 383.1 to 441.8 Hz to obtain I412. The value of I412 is 1.11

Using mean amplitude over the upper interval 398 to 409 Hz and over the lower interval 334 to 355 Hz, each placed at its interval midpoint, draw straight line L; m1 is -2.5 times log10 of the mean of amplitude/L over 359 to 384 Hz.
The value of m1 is 0.06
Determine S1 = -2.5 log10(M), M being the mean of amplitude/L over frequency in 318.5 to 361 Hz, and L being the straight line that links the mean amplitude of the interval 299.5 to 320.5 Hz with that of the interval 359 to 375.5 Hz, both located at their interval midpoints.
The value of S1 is -0.111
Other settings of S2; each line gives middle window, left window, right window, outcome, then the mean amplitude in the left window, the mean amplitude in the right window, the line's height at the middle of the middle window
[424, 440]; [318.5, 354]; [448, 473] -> -3.6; 1.14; 0.945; 0.99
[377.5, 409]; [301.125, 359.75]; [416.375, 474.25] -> 1.5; 1.1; 1.09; 1.09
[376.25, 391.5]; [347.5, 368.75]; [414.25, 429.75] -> 0.5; 1.06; 1.14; 1.09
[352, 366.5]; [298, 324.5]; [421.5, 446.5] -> 1.0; 1.07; 1.22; 1.13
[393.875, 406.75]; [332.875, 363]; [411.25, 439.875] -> 1.4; 1.11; 1.17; 1.15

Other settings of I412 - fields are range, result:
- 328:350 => 1.15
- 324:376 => 1.09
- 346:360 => 1.11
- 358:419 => 1.04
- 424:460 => 1.2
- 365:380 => 1.01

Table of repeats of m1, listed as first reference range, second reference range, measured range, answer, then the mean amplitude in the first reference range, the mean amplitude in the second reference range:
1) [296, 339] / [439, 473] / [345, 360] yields -0.02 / 1.1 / 1.03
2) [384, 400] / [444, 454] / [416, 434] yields -0.02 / 1.04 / 1.23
